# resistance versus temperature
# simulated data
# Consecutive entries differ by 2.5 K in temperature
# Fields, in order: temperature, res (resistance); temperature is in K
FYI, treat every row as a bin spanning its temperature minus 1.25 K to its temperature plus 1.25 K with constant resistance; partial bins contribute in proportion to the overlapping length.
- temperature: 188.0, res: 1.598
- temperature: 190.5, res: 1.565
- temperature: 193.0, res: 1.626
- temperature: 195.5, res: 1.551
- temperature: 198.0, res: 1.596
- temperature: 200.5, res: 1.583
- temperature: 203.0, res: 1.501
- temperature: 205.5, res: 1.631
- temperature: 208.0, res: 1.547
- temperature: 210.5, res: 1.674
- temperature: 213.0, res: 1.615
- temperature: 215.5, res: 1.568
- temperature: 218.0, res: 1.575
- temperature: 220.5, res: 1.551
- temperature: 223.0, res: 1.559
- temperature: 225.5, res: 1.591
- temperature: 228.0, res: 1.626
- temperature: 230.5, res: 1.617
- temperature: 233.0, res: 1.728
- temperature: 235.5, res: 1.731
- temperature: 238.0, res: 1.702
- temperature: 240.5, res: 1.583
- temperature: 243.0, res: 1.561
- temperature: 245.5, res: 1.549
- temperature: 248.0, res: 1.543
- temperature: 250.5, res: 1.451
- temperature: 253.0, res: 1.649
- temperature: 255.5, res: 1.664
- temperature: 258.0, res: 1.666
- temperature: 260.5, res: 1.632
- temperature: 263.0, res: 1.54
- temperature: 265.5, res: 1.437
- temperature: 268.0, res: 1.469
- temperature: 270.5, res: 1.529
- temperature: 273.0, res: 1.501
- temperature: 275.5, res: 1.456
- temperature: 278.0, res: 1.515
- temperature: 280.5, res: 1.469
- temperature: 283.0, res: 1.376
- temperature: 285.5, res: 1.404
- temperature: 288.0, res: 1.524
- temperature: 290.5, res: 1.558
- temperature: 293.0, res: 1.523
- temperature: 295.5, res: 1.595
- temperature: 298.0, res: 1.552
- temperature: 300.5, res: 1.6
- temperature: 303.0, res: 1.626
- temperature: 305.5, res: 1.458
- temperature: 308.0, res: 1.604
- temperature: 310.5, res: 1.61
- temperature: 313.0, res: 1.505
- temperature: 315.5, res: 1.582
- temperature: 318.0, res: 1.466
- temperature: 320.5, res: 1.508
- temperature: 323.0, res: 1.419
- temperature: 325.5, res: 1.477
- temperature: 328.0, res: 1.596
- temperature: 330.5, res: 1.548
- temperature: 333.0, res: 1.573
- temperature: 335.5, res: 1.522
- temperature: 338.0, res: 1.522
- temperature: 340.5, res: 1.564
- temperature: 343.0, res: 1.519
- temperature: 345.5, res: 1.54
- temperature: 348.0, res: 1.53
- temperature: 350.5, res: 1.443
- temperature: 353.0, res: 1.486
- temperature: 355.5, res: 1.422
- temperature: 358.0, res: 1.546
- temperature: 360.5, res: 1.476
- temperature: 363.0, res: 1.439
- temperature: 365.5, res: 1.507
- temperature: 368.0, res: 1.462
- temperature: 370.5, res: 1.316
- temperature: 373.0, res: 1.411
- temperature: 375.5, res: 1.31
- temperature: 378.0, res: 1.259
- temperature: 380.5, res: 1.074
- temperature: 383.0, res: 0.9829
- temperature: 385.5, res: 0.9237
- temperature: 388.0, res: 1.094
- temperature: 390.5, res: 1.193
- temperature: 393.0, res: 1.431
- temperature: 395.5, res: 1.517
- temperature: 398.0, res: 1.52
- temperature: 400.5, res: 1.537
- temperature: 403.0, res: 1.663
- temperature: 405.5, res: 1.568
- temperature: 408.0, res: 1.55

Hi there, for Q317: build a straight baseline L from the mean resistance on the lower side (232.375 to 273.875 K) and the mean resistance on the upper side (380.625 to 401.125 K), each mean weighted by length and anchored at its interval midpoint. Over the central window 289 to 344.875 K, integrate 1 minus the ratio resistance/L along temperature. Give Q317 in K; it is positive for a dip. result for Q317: -4.3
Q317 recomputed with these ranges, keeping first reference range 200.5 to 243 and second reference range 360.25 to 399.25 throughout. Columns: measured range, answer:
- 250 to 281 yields -0.31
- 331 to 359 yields -2.97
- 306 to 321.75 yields -1.22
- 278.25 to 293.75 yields 0.09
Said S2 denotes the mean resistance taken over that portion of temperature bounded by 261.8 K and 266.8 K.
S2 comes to 1.49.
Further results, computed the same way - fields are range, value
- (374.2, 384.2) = 1.16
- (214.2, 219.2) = 1.57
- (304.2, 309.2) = 1.53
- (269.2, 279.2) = 1.5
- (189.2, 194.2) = 1.6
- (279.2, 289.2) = 1.44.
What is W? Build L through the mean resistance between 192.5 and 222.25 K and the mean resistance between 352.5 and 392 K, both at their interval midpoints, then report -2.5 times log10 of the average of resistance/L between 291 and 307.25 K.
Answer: -0.10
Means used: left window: 1.58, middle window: 1.56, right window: 1.3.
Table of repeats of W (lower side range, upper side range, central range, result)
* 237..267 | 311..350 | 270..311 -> 0.02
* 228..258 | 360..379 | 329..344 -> -0.06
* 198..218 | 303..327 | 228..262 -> -0.04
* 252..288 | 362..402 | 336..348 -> -0.11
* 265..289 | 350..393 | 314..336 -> -0.10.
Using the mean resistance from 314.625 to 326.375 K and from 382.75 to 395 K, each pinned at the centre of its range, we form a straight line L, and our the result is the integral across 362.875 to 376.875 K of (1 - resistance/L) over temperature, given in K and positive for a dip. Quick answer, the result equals -1.69 K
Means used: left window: 1.49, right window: 1.16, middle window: 1.4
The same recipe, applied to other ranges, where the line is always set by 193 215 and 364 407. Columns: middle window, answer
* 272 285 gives 0.24 K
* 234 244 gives -0.70 K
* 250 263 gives -0.84 K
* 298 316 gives -1.48 K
